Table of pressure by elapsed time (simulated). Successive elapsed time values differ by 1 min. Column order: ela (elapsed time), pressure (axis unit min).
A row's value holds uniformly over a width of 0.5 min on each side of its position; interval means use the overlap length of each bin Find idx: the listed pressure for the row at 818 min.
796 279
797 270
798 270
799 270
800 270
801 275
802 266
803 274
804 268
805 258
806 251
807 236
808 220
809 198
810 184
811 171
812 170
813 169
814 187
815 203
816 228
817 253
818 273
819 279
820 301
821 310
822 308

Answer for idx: 273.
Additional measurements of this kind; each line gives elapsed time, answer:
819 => 279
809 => 198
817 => 253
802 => 266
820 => 301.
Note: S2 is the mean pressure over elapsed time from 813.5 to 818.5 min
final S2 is 229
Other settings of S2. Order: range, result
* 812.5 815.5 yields 186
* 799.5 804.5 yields 271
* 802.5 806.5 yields 263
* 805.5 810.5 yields 218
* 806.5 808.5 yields 228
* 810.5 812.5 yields 170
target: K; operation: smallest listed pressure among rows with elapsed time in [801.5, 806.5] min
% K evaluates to 251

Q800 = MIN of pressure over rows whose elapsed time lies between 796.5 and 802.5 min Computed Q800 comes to 266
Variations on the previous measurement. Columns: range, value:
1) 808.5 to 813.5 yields 169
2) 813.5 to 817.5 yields 187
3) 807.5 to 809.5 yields 198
